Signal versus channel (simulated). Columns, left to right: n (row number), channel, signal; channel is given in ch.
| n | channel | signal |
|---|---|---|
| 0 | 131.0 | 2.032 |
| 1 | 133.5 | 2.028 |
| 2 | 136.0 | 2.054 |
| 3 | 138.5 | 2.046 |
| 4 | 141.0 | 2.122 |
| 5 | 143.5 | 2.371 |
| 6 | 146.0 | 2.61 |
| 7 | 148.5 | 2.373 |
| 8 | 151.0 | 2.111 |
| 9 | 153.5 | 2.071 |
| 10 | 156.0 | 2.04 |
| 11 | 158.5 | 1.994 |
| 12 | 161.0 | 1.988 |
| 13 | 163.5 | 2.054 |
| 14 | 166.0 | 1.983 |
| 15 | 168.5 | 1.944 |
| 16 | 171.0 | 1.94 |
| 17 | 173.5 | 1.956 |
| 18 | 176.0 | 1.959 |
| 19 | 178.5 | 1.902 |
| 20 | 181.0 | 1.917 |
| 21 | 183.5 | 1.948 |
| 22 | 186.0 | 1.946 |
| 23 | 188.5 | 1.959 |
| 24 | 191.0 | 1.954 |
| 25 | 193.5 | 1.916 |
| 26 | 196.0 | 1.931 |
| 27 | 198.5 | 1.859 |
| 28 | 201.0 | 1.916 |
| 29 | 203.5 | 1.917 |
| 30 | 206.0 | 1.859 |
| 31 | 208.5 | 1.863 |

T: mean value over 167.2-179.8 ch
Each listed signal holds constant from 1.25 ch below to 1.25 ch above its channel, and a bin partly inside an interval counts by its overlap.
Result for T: 1.94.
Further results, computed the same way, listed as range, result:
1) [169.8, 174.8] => 1.95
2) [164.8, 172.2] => 1.96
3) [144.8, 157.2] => 2.24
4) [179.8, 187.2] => 1.94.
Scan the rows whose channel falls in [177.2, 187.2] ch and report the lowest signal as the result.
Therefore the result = 1.902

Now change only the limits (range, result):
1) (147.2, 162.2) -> 1.988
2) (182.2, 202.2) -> 1.859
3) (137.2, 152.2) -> 2.046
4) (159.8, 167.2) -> 1.983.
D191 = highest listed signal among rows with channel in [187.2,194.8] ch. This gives 1.959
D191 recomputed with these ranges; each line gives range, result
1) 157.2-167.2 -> 2.054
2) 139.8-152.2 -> 2.61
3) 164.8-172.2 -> 1.983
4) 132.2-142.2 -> 2.122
